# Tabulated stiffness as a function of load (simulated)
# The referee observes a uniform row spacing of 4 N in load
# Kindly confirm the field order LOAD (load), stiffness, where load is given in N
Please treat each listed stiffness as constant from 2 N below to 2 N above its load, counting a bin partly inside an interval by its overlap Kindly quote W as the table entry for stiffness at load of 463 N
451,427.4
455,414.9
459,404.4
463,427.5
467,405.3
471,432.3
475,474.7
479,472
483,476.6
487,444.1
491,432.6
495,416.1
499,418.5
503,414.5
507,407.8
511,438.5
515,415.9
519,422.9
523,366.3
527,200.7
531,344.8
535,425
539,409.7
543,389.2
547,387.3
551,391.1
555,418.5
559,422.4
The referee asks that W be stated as 427.5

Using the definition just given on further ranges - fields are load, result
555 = 418.5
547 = 387.3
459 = 404.4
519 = 422.9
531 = 344.8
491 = 432.6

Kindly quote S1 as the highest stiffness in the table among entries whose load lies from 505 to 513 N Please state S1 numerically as 438.5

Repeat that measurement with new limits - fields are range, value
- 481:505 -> 476.6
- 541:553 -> 391.1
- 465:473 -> 432.3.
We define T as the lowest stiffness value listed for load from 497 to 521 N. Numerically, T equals 407.8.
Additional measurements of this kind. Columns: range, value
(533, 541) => 409.7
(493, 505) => 414.5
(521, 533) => 200.7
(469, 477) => 432.3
